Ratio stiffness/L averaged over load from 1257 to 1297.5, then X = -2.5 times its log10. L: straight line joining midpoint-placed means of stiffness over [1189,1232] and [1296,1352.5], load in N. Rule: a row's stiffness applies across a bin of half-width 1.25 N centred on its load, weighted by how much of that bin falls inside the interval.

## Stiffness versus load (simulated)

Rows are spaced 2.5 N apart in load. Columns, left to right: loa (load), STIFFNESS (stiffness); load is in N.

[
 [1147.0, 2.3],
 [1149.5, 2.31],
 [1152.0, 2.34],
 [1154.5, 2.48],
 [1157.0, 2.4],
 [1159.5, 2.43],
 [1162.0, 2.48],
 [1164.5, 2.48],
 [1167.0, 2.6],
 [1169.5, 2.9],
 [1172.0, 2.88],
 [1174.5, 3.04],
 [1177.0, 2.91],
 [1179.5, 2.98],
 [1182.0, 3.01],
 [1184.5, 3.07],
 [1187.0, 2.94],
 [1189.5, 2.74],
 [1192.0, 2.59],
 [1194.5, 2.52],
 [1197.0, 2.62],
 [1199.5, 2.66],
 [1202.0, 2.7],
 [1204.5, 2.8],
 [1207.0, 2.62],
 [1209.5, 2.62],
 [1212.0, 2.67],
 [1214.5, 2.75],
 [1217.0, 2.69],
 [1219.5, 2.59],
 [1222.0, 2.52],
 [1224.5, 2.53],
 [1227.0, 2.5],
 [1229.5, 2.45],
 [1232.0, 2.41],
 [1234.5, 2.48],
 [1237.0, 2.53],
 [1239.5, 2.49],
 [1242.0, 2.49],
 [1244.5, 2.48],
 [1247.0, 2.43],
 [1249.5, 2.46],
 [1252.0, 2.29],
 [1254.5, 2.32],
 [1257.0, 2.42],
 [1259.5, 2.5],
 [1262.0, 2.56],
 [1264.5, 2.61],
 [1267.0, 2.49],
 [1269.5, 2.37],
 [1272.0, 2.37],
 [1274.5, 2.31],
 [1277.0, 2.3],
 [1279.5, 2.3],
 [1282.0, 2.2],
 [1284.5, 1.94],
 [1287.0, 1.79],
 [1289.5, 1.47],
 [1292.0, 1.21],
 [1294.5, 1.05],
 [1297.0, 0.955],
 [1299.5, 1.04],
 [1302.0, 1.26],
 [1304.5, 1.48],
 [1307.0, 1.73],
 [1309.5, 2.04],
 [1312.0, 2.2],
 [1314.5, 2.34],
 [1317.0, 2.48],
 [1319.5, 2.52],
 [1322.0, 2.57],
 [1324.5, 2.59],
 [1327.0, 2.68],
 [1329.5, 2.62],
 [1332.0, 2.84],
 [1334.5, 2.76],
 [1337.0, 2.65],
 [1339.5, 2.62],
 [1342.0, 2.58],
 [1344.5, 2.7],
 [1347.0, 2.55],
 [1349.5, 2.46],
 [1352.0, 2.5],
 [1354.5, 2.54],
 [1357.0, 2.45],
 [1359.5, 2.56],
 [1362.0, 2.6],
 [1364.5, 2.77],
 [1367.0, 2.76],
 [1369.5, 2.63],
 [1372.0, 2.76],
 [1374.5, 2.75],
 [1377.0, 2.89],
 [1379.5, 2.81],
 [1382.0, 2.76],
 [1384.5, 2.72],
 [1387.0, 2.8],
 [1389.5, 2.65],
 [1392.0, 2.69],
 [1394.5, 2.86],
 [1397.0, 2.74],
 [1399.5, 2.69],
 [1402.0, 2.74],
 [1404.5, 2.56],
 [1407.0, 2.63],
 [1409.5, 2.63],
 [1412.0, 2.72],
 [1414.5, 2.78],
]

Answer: 0.18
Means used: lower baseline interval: 2.61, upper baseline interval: 2.27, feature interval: 2.06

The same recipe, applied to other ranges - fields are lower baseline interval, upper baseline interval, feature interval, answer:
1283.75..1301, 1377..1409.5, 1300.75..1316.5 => -0.192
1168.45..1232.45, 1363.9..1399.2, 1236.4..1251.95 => 0.112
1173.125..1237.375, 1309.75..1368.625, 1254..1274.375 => 0.080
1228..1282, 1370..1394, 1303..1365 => 0.073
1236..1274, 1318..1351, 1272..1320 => 0.359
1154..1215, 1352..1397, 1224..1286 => 0.130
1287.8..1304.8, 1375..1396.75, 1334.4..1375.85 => -0.183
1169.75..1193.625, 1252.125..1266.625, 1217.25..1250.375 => 0.049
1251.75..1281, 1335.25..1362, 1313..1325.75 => 0.007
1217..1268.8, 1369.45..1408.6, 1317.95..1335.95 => -0.010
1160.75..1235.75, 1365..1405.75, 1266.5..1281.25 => 0.158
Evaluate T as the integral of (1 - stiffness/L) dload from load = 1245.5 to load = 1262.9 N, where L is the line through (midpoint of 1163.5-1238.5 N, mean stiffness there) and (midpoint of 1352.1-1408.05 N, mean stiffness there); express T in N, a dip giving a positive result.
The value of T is 1.7 N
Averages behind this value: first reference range 2.69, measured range 2.42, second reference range 2.69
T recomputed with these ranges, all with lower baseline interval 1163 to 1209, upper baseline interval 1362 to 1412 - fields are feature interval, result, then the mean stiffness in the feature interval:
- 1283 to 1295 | 5.3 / 1.53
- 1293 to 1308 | 8.2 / 1.24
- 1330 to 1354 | 1.0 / 2.63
